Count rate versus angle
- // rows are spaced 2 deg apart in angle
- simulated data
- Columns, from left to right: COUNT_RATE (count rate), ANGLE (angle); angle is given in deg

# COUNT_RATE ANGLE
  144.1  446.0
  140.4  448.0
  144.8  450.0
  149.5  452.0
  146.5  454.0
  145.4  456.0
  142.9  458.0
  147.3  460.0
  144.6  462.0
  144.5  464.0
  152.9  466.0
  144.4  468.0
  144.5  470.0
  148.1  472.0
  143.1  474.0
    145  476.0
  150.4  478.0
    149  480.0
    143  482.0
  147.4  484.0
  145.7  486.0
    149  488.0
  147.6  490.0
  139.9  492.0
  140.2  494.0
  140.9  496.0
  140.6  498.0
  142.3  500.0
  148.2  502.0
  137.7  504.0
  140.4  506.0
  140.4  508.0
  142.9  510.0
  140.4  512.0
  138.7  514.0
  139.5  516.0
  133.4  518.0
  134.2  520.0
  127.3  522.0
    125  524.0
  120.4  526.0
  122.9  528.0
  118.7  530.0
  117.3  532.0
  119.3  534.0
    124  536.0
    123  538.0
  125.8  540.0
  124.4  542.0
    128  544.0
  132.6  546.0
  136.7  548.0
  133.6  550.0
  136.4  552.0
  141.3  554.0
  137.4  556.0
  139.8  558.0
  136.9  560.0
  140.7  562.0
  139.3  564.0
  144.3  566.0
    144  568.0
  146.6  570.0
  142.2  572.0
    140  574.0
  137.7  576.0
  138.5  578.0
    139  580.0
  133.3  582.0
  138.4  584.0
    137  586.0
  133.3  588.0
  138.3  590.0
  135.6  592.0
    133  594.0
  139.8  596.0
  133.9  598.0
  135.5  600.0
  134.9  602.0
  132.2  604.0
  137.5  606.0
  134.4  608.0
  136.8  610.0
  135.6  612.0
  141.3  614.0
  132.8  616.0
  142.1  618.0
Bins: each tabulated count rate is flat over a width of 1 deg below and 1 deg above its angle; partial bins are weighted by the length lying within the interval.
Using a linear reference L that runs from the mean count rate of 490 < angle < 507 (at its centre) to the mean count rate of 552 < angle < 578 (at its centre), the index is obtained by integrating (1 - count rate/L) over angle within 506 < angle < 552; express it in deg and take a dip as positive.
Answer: 3.7 deg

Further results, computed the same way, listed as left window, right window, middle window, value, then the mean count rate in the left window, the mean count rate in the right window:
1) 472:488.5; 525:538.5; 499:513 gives -0.9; 147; 121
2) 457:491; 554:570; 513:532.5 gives 2.1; 146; 141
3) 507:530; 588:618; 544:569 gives -0.8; 133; 136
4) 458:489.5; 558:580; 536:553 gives 1.5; 146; 141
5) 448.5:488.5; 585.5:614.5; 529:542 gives 1.8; 146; 136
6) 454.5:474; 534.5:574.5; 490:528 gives 1.0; 146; 136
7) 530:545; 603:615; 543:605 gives -3.7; 123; 136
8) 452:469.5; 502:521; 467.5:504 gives -0.5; 146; 139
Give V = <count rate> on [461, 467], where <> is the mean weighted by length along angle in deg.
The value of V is 147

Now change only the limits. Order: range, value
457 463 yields 145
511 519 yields 138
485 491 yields 147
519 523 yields 131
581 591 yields 136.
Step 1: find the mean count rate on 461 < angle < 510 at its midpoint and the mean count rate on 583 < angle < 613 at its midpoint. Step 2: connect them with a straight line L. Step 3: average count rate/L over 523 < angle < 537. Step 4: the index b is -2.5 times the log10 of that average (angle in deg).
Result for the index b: 0.17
